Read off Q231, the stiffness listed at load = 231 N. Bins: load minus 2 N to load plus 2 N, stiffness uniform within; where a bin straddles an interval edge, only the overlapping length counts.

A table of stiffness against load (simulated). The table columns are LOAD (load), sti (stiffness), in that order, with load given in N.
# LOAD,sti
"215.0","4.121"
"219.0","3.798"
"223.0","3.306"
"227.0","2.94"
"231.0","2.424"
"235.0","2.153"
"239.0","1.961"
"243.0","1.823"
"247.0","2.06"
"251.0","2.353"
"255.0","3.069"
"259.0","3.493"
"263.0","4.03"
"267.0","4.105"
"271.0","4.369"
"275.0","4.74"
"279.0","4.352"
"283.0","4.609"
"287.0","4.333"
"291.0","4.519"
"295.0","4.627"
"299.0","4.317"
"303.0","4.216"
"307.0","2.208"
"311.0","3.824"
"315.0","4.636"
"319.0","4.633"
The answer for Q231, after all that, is 2.424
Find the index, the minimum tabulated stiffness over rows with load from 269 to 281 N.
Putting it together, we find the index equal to 4.352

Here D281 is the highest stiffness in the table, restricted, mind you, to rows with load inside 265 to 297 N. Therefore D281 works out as 4.74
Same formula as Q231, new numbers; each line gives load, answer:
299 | 4.317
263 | 4.03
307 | 2.208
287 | 4.333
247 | 2.06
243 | 1.823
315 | 4.636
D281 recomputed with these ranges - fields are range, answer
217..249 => 3.798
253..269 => 4.105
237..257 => 3.069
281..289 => 4.609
